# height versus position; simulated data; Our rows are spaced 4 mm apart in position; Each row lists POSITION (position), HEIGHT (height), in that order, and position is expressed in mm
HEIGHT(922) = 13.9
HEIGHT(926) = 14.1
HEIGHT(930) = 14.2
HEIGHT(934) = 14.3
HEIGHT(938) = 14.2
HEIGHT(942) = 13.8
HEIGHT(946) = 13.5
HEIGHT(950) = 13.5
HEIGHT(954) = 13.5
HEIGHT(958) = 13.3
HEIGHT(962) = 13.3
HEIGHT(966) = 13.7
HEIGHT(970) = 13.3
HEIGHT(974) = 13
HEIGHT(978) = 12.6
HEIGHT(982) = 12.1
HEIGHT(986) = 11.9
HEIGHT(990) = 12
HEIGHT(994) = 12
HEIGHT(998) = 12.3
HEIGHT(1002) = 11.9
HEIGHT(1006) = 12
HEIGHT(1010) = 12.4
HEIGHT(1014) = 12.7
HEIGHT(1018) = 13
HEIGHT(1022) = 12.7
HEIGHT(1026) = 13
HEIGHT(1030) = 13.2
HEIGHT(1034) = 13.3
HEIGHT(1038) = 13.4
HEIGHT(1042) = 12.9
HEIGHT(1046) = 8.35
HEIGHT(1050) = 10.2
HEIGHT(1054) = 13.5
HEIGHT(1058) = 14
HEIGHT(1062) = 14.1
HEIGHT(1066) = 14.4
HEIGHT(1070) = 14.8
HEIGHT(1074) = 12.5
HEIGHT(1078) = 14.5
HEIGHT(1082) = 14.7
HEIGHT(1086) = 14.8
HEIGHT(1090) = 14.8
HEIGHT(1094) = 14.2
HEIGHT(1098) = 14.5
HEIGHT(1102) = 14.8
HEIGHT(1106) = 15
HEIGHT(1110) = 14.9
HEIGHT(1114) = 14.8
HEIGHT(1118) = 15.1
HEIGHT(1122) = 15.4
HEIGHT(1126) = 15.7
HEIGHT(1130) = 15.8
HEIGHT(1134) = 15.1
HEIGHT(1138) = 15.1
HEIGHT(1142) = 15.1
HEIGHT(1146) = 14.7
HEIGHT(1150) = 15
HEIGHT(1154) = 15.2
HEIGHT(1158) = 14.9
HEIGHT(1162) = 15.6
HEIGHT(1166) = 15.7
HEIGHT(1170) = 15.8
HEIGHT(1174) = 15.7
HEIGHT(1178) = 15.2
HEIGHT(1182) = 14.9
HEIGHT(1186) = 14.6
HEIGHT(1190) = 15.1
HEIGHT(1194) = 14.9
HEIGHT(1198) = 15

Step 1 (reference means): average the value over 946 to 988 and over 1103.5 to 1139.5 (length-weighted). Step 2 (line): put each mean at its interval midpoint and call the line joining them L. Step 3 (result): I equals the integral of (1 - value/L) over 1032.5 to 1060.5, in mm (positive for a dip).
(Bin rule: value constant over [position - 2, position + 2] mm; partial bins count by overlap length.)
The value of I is 3.8 mm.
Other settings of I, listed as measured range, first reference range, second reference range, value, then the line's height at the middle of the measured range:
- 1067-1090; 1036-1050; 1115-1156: -2.6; 12.8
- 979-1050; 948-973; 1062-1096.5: 8.1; 13.8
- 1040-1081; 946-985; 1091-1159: 3.7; 14.3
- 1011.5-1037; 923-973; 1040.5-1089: 0.8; 13.4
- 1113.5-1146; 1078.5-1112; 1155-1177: -0.3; 15.1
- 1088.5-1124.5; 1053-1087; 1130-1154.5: -0.6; 14.6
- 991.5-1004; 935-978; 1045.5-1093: 1.3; 13.5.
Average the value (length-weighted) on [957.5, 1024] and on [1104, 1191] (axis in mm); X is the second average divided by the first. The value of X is 1.2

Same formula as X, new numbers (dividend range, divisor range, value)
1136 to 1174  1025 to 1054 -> 1.26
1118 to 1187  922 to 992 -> 1.15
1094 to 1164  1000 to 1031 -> 1.20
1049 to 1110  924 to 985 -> 1.05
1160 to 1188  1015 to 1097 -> 1.15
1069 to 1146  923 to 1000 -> 1.12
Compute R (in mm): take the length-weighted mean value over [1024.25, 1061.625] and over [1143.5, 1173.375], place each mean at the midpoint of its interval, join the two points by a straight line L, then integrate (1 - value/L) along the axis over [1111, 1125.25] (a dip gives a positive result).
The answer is -0.8 mm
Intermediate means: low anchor 12.5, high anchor 15.3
